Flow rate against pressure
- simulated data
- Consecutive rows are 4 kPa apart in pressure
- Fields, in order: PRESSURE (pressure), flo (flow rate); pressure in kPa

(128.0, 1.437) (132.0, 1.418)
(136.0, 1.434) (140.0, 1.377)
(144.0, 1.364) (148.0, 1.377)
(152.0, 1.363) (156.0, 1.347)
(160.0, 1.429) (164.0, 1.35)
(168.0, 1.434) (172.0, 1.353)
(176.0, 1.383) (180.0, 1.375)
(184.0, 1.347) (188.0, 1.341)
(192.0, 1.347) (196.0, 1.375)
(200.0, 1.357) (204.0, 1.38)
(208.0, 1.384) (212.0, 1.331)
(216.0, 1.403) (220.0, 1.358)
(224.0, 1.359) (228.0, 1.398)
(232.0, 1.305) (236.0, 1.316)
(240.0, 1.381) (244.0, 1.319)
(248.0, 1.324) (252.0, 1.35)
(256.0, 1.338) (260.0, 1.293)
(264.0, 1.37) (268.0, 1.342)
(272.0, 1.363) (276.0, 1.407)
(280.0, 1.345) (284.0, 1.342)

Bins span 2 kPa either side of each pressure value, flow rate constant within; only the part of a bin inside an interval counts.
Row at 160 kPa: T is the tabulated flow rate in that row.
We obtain 1.429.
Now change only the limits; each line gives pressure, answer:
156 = 1.347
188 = 1.341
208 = 1.384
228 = 1.398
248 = 1.324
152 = 1.363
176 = 1.383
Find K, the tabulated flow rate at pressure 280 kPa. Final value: 1.345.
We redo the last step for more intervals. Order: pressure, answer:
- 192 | 1.347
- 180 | 1.375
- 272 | 1.363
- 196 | 1.375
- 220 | 1.358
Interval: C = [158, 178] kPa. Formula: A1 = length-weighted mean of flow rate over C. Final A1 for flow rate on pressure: 1.39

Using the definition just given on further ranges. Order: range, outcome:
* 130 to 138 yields 1.43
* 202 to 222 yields 1.37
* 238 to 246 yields 1.35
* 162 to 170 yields 1.39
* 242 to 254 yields 1.33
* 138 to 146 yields 1.37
